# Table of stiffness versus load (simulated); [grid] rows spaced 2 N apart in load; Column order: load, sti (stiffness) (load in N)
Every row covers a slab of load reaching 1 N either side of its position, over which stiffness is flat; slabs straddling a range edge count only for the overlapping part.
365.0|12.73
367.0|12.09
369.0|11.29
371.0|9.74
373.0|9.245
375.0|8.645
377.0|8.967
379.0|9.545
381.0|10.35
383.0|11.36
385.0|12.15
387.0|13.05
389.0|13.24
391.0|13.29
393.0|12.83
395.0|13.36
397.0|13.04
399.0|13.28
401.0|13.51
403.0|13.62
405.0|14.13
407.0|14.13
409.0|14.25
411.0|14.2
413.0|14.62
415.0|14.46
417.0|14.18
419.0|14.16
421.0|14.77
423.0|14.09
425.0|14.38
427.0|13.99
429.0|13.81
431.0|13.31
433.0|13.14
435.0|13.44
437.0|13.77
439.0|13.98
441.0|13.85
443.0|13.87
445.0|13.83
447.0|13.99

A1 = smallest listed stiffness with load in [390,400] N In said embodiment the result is 12.83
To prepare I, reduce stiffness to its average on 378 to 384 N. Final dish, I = 10.4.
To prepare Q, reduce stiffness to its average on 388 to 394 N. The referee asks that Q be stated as 13.1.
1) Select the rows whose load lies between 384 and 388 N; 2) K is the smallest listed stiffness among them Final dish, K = 12.15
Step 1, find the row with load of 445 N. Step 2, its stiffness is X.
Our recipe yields 13.83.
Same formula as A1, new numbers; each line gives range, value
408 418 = 14.18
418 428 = 13.99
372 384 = 8.645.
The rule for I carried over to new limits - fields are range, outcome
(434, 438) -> 13.6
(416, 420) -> 14.2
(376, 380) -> 9.26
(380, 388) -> 11.7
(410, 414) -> 14.4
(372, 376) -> 8.95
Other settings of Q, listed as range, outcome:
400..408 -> 13.8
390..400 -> 13.2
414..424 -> 14.3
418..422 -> 14.5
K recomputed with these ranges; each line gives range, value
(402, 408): 13.62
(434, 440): 13.44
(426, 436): 13.14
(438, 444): 13.85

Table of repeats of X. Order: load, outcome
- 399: 13.28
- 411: 14.2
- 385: 12.15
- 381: 10.35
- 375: 8.645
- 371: 9.74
